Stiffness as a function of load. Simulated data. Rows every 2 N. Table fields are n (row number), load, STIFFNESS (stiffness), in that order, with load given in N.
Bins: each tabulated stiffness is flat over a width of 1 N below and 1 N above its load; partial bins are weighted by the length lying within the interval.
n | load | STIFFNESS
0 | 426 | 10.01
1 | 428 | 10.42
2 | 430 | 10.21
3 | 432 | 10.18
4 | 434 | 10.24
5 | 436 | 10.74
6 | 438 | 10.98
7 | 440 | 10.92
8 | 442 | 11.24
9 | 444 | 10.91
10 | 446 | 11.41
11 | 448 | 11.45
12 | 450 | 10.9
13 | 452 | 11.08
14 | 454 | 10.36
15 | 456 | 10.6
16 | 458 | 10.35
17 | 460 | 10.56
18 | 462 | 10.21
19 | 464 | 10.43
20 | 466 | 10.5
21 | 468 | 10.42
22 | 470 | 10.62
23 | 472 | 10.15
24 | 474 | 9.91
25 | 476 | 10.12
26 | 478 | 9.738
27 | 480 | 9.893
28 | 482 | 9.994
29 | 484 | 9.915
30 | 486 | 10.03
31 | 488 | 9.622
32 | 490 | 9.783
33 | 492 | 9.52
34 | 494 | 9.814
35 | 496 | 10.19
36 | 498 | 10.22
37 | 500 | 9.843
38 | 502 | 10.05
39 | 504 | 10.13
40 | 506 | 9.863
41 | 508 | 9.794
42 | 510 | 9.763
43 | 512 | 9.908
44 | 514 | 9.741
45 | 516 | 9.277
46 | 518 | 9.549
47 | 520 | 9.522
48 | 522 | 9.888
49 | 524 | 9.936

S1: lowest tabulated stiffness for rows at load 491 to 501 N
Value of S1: 9.52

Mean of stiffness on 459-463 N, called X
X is 10.4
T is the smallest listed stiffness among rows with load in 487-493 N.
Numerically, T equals 9.52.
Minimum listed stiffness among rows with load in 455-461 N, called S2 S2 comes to 10.35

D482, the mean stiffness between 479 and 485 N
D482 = 9.93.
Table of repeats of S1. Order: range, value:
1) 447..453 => 10.9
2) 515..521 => 9.277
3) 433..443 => 10.24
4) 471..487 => 9.738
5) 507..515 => 9.741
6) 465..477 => 9.91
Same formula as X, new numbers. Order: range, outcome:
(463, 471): 10.5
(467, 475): 10.3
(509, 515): 9.8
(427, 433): 10.3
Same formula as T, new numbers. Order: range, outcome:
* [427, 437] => 10.18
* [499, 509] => 9.794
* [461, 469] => 10.21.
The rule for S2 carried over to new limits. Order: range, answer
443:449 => 10.91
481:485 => 9.915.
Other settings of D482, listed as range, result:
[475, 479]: 9.93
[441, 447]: 11.2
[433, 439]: 10.7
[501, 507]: 10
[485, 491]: 9.81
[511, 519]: 9.62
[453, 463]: 10.4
